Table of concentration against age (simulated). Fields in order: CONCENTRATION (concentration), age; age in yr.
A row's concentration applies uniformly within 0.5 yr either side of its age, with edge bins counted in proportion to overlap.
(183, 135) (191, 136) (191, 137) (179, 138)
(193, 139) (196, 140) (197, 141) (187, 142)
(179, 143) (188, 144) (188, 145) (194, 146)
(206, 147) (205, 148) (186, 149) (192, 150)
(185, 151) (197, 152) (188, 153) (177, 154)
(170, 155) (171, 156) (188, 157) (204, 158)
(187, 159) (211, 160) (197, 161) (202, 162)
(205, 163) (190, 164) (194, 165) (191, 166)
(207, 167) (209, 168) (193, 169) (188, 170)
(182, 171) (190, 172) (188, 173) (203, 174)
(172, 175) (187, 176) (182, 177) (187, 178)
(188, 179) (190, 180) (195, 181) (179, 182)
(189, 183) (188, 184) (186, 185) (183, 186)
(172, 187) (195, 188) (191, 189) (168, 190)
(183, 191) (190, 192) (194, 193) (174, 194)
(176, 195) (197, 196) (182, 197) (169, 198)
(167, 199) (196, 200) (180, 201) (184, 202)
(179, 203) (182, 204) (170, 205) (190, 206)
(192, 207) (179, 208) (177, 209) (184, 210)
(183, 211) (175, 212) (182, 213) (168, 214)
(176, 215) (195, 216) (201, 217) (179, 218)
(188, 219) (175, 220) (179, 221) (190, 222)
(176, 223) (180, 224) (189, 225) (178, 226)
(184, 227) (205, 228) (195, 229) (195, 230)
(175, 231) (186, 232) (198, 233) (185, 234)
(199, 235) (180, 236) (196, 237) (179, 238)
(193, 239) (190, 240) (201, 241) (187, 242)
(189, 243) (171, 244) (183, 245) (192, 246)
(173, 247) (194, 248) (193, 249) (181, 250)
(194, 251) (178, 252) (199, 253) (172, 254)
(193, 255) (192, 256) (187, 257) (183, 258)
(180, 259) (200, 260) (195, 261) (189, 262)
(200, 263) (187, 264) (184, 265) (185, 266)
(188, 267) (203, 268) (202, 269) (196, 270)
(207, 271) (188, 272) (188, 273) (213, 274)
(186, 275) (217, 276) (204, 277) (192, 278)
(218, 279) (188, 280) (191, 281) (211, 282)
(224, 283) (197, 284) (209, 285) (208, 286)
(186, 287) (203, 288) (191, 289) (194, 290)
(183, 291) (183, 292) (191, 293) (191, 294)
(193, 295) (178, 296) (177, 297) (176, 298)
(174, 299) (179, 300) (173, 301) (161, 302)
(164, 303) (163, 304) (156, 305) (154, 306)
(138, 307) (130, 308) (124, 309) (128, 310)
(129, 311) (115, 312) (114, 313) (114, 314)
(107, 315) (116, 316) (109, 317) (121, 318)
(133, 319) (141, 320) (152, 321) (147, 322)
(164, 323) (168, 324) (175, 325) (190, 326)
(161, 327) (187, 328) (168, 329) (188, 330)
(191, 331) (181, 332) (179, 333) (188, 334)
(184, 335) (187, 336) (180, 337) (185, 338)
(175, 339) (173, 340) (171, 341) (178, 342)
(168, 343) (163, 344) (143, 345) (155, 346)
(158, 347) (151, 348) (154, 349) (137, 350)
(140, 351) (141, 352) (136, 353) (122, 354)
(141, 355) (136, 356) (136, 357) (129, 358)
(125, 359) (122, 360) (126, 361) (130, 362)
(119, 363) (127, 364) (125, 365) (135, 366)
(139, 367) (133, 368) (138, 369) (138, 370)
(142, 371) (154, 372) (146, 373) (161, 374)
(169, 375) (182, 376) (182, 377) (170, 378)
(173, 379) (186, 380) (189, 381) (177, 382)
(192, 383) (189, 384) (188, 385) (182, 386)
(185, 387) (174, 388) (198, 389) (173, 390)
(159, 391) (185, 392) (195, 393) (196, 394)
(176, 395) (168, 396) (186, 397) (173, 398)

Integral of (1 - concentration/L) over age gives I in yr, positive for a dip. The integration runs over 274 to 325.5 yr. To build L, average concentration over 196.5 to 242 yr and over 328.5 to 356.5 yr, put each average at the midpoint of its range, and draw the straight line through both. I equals 1.0 yr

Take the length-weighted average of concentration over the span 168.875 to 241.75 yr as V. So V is 185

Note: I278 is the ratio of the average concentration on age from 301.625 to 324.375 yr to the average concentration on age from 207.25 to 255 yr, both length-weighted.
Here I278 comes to 0.7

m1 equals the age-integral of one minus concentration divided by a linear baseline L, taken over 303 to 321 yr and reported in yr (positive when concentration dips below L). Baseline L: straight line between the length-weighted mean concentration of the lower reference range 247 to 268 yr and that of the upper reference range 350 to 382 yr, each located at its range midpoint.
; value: 3.9 yr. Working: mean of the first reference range 189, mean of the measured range 131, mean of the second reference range 145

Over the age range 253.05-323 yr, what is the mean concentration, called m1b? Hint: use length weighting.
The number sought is 175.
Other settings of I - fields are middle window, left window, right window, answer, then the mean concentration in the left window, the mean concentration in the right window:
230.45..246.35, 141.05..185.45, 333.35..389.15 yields -0.9 yr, 191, 157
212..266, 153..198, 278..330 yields -2.9 yr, 188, 166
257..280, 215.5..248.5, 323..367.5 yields -2.4 yr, 187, 156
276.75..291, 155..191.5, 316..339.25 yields -2.3 yr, 190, 166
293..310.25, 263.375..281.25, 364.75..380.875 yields 2.0 yr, 197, 156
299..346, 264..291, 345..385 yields 4.2 yr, 198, 149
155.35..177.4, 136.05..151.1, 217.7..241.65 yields -0.3 yr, 191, 187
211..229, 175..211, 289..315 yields -0.7 yr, 183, 159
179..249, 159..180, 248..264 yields 2.3 yr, 193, 189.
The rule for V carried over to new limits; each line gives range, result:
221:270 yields 188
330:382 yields 155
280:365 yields 160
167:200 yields 186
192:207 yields 182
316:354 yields 162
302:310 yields 147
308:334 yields 148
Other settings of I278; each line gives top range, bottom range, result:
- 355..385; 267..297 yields 0.77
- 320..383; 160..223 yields 0.85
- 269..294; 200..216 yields 1.10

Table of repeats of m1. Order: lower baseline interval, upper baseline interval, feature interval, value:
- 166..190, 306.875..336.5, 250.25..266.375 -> -2.0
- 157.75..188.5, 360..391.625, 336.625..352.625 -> 0.4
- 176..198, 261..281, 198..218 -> 0.6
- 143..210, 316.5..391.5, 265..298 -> -4.9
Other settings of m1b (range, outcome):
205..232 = 184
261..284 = 198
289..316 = 157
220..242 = 188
